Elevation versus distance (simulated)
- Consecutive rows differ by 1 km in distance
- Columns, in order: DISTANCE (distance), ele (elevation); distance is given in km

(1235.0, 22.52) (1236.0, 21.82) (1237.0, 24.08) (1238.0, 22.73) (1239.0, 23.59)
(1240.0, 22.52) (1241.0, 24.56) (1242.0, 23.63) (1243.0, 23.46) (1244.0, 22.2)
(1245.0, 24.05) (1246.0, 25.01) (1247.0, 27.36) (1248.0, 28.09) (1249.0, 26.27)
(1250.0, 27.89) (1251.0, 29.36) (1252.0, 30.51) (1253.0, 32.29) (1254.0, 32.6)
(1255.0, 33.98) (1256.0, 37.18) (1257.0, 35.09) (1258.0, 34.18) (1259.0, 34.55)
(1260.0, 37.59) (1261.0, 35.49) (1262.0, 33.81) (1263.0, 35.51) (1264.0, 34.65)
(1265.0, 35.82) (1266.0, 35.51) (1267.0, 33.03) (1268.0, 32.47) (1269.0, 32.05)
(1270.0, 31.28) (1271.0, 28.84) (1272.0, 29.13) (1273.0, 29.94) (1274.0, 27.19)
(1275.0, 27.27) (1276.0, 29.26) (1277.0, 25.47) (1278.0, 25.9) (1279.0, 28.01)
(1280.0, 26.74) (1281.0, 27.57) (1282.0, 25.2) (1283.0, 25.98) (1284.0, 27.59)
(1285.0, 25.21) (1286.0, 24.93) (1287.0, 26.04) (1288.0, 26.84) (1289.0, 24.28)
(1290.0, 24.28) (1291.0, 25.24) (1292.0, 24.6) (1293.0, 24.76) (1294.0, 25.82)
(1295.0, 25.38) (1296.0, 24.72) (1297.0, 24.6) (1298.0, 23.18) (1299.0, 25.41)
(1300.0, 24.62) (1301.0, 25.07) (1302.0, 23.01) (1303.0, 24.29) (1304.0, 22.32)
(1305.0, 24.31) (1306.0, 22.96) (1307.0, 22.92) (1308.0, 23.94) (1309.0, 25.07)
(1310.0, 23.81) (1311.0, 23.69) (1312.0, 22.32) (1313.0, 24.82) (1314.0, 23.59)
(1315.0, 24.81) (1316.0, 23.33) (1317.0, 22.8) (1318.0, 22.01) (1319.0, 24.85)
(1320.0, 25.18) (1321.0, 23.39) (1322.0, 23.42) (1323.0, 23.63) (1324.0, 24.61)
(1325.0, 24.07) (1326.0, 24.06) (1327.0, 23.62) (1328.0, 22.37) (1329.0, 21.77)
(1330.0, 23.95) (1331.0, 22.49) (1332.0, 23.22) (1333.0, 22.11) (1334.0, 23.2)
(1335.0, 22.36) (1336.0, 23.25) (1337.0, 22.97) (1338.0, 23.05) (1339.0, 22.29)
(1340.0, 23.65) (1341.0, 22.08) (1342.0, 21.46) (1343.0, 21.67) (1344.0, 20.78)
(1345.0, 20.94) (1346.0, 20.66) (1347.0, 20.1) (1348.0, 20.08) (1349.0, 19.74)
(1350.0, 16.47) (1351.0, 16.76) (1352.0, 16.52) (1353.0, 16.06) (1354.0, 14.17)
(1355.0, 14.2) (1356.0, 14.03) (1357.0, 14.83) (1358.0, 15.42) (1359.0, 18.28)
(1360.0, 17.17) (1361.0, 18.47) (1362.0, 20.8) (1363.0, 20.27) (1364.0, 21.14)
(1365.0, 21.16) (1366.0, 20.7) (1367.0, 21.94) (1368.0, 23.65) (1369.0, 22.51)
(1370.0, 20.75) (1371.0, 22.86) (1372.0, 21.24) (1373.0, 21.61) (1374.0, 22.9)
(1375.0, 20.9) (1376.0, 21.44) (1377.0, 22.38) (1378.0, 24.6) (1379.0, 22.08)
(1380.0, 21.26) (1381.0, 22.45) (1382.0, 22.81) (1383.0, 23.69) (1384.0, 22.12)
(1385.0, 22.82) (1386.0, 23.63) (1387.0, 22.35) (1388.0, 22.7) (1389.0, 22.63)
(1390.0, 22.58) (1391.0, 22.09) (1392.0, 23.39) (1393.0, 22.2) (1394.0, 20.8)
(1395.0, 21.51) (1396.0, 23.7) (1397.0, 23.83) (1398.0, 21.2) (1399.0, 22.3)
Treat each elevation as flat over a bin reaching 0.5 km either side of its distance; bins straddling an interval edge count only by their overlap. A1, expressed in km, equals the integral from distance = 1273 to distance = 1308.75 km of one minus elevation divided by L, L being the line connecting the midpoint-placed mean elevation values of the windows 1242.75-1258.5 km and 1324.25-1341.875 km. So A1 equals 1.3 km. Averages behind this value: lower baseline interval 29.4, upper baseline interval 23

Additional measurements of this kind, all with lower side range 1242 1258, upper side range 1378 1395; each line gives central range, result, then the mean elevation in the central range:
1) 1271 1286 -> 0.27 km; 27.2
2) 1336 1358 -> 4.74 km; 19.2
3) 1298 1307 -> 0.89 km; 23.9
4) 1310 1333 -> 1.87 km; 23.5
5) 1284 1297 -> 0.88 km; 25.2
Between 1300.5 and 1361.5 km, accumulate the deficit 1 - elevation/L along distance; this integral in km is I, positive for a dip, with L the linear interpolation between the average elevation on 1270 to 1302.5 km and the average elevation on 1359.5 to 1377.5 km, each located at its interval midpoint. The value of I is 4.9 km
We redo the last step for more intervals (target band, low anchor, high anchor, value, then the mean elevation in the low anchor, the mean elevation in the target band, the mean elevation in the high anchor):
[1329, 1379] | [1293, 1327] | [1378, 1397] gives 5.8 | 24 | 20.5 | 22.6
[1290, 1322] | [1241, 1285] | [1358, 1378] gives 2.6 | 29.9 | 24.1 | 21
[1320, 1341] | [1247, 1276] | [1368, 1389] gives 2.5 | 32.1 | 23.2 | 22.4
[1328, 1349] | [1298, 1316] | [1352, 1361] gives -3.8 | 23.9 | 22.1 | 15.7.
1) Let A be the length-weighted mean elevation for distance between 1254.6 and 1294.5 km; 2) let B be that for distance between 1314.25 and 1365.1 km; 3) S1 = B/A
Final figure 0.7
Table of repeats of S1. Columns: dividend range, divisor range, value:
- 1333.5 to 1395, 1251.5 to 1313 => 0.74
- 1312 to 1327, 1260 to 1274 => 0.73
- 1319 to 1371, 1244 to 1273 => 0.66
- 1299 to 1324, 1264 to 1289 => 0.83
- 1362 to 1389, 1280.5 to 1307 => 0.89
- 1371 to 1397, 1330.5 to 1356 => 1.11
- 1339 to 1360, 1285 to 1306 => 0.75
